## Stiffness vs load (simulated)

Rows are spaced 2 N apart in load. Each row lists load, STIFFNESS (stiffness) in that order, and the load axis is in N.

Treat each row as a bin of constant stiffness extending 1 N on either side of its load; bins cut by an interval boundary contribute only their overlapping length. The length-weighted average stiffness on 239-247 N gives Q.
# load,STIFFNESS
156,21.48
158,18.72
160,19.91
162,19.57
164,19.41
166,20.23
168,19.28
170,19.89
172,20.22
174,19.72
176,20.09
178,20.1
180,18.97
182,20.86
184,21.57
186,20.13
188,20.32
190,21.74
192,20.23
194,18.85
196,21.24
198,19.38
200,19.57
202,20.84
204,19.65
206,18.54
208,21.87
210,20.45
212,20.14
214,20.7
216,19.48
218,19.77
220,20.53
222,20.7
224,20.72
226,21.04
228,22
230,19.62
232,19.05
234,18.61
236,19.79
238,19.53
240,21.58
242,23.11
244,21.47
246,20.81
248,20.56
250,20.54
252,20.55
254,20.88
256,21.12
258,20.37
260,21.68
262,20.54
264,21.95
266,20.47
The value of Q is 21.7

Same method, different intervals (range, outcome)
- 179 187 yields 20.4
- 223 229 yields 21.3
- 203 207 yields 19.1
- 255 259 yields 20.7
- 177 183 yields 20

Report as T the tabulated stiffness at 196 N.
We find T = 21.24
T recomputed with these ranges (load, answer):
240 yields 21.58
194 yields 18.85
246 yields 20.81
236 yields 19.79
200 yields 19.57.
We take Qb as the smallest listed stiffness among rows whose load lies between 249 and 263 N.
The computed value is 20.37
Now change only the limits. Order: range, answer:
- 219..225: 20.53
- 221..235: 18.61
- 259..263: 20.54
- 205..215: 18.54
